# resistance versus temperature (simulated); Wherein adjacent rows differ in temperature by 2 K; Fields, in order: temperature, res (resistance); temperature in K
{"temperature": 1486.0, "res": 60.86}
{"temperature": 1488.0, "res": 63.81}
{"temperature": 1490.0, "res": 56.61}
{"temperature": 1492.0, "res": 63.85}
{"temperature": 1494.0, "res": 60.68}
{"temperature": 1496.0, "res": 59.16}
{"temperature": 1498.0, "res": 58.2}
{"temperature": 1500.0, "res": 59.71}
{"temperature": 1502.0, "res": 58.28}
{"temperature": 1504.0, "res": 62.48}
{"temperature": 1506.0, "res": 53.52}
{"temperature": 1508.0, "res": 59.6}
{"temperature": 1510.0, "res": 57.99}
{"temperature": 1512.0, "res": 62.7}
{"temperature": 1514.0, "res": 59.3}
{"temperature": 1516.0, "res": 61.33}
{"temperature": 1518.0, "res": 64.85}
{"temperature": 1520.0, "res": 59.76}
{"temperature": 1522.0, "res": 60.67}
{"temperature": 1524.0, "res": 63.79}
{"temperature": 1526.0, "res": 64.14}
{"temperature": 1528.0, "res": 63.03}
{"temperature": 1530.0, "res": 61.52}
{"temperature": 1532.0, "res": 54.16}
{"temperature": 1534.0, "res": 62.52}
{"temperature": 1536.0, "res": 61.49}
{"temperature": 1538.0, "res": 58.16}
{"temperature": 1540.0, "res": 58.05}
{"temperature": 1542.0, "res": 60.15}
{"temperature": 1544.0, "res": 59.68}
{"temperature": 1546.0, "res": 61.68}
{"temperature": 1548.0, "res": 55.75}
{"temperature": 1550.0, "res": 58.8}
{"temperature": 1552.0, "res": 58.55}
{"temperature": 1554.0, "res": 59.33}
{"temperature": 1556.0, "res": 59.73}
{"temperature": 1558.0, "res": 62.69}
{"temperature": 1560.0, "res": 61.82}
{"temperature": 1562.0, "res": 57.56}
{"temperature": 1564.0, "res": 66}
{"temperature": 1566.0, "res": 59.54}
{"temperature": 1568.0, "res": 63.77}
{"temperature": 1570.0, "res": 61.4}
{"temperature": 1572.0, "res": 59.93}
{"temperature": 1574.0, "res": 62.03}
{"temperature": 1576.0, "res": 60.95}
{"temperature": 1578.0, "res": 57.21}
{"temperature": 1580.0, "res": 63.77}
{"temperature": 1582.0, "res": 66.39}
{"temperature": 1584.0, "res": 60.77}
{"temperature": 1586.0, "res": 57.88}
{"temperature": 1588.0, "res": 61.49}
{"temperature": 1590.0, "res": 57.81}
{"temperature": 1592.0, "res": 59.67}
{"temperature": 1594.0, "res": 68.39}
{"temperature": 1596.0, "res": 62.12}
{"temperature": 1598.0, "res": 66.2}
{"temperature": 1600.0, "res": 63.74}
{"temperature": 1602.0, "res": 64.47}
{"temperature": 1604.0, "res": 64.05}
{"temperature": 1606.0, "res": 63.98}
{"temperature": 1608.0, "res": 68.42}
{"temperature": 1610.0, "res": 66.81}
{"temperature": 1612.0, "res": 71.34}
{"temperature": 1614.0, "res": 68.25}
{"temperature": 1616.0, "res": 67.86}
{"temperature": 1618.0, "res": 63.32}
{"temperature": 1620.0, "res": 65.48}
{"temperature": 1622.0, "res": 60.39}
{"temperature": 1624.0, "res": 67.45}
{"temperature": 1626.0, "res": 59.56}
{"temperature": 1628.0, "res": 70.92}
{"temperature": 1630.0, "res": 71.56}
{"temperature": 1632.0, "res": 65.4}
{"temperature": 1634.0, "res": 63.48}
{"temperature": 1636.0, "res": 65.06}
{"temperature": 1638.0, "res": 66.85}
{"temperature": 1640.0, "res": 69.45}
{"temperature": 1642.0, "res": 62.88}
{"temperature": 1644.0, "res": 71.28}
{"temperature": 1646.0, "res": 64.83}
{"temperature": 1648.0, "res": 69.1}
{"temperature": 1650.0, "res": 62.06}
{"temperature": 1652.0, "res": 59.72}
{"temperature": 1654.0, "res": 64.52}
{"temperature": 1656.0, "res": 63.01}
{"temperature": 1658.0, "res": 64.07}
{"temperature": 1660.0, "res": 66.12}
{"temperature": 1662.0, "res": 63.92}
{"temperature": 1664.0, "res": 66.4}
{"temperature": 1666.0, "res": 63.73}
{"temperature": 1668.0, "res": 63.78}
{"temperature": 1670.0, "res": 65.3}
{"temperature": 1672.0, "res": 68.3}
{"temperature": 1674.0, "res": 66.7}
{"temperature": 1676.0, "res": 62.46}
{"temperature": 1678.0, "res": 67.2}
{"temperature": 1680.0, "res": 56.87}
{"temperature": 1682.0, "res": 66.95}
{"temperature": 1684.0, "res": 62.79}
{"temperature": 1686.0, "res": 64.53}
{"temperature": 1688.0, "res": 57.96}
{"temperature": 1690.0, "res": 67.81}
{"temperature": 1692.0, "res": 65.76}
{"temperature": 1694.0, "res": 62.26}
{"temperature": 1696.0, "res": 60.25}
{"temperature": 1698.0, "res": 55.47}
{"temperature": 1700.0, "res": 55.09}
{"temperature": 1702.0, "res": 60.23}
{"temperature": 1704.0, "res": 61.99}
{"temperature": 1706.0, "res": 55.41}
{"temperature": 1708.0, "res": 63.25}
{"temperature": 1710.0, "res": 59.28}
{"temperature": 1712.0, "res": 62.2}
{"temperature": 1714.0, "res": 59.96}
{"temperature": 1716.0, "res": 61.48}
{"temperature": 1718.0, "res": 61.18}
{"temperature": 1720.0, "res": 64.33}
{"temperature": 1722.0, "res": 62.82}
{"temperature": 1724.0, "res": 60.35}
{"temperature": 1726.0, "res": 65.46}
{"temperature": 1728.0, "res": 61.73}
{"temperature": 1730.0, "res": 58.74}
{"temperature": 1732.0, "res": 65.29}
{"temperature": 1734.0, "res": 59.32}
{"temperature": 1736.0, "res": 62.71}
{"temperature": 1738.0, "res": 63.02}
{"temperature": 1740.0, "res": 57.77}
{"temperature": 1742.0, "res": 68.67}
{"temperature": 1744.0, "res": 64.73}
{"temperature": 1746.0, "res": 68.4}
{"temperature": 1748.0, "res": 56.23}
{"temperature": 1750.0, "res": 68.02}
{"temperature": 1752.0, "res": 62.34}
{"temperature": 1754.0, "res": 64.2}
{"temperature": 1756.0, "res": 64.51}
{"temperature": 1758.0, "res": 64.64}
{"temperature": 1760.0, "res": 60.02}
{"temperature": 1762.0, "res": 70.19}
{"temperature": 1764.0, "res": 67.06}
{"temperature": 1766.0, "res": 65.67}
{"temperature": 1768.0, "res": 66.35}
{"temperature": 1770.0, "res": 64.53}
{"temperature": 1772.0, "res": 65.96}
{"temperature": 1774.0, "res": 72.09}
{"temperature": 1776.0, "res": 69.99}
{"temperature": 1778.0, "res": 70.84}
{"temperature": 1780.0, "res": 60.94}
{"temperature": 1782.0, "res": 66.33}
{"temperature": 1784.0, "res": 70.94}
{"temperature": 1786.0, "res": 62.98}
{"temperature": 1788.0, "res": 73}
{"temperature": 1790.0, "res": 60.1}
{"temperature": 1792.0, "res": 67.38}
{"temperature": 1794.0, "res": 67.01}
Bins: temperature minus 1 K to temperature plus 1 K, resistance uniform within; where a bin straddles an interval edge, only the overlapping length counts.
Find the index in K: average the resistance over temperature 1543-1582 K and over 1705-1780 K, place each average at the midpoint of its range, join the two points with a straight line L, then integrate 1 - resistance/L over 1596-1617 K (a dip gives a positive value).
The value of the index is -1.67 K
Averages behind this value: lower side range 60.7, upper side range 63.7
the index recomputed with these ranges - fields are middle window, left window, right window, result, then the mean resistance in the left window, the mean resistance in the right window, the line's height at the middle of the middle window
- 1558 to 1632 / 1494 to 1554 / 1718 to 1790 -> -2.7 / 60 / 64.7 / 61.4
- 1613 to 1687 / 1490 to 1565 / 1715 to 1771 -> -3.6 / 60.2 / 63.6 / 62.1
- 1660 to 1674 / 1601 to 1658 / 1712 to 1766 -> -0.1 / 65.7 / 63.2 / 64.9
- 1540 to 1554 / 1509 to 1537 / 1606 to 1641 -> 0.8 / 61.2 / 66.5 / 62.5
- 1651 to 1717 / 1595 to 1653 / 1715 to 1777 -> 2.4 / 65.7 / 64.1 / 64.9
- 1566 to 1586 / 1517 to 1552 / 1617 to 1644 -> 0.4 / 60.4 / 65.7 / 62.7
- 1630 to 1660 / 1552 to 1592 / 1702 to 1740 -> -2.0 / 61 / 61.4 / 61.2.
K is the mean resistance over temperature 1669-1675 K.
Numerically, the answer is 66.8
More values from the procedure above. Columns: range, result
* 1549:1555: 58.9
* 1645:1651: 65.3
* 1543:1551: 59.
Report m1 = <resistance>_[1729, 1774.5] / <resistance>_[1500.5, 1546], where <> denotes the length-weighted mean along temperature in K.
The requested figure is 1.1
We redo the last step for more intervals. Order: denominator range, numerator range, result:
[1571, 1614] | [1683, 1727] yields 0.97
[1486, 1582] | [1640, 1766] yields 1.05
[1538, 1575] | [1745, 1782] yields 1.09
